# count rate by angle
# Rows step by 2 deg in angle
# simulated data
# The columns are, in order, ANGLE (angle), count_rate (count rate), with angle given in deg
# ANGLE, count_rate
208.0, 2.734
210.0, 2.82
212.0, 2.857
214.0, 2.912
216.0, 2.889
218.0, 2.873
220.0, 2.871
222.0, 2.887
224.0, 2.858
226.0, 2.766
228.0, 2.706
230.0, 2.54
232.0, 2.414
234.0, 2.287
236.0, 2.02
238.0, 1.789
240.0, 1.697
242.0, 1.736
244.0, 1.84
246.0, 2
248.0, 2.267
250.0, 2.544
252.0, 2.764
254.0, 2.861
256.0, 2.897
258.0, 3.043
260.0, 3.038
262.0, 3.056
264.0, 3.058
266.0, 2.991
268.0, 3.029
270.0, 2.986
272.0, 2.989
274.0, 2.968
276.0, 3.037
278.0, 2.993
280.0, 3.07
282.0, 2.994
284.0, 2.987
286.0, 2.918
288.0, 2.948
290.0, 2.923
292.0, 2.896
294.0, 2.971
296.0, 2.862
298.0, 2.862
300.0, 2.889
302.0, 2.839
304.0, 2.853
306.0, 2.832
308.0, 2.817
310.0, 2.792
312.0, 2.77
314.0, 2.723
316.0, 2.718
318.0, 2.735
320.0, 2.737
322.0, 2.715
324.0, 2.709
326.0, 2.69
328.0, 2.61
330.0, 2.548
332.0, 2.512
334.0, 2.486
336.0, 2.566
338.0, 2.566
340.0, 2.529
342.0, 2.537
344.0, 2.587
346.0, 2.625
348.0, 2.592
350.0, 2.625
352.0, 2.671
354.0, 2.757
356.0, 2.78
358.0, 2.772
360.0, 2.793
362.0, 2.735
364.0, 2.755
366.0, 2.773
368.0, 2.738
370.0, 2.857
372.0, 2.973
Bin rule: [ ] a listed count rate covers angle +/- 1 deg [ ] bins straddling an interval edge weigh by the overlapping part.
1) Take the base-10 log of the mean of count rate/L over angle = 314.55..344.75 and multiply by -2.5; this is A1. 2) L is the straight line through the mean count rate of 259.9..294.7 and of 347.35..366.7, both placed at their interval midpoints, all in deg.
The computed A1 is 0.08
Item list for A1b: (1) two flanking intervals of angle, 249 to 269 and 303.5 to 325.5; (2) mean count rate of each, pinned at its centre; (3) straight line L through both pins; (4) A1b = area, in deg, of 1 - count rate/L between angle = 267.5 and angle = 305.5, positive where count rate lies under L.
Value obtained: -1.3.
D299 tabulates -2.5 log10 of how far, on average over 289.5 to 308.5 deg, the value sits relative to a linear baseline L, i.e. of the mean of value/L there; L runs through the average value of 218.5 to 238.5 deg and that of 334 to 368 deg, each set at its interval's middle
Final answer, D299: -0.104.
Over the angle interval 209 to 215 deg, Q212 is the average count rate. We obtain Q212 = 2.86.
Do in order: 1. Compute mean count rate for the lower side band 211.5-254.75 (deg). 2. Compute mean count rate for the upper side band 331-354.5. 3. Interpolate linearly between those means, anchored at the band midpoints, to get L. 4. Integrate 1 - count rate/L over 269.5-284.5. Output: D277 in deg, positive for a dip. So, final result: -2.9 deg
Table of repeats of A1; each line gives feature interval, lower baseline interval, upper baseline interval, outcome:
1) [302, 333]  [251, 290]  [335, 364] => 0.03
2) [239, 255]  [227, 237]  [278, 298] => 0.15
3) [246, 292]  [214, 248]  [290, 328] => -0.12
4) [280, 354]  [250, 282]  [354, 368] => 0.05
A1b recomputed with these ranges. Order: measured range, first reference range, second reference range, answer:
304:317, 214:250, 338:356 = -1.2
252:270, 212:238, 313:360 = -2.3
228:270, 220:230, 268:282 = 5.6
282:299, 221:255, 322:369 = -2.9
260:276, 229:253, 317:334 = -4.8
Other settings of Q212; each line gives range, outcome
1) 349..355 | 2.68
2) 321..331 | 2.65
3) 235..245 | 1.82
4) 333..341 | 2.54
